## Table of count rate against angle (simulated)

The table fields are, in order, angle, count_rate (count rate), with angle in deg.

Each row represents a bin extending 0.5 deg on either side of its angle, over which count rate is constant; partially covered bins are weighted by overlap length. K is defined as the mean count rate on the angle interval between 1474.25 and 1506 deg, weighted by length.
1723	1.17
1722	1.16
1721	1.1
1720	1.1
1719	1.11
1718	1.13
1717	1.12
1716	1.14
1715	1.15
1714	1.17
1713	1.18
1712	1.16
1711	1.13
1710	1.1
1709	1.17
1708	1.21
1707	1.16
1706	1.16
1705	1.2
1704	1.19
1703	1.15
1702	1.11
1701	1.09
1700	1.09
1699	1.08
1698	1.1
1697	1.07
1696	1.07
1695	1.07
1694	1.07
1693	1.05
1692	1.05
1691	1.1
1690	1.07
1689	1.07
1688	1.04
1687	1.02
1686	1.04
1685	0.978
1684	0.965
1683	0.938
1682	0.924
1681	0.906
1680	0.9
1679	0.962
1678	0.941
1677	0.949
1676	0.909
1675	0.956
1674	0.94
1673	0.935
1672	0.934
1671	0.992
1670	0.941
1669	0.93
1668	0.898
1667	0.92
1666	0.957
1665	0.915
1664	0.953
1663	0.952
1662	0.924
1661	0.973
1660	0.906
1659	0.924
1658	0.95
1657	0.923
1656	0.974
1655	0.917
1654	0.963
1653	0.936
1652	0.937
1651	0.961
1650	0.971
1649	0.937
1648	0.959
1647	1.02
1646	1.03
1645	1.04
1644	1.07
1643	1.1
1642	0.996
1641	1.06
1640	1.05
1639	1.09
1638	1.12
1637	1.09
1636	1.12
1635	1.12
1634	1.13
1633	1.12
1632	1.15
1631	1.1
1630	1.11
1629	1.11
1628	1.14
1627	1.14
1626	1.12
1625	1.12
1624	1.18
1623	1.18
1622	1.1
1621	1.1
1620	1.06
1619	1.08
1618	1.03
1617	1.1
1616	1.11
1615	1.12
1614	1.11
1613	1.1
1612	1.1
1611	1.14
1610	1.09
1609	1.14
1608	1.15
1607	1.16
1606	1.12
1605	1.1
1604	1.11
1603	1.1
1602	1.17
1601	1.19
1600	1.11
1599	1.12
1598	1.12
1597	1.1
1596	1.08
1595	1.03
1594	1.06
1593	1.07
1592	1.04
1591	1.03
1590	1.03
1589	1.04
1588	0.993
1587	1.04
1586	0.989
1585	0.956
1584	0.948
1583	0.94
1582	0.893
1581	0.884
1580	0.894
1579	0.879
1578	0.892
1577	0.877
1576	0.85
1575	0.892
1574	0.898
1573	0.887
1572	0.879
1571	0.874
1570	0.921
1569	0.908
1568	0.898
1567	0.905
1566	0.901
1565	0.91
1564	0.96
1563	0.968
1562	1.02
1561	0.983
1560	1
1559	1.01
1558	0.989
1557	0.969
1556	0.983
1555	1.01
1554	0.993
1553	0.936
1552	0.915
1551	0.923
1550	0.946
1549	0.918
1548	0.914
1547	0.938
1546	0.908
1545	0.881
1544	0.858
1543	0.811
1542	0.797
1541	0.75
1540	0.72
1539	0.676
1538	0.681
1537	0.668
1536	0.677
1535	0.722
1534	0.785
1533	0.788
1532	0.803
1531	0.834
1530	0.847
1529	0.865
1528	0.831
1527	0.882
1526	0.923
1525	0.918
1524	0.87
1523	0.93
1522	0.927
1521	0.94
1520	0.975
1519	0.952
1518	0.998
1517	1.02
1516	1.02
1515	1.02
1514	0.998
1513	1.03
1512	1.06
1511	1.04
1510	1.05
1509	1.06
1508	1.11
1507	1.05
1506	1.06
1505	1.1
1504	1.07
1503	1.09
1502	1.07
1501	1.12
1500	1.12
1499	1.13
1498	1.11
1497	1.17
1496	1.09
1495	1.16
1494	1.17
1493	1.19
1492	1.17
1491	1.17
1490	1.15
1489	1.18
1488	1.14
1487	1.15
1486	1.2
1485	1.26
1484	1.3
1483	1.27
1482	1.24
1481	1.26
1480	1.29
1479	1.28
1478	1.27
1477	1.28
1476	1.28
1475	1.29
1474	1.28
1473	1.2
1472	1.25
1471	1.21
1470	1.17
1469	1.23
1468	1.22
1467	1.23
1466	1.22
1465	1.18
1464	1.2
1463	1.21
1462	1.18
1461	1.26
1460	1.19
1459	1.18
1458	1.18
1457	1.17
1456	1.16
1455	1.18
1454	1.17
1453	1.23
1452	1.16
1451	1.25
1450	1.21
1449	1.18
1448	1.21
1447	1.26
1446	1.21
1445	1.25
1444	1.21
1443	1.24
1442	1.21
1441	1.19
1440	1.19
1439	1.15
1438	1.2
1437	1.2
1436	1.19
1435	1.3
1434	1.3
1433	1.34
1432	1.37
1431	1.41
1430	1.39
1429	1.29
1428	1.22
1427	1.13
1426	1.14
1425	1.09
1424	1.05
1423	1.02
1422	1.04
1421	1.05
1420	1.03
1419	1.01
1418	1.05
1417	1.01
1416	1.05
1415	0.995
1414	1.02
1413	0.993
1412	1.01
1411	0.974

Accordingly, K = 1.18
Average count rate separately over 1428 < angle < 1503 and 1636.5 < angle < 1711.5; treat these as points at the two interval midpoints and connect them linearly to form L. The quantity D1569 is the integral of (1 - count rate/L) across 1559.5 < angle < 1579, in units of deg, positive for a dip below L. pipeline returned 3.5 deg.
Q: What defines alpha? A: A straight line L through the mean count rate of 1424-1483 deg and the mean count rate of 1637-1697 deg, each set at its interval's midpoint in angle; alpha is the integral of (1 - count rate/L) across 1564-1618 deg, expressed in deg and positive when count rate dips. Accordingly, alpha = 2.7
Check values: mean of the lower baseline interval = 1.23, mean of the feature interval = 1.02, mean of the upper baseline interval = 0.984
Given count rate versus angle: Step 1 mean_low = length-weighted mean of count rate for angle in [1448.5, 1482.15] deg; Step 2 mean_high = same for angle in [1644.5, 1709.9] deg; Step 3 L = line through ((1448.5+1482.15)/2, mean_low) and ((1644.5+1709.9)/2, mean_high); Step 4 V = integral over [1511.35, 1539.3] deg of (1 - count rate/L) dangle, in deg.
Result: 6.7 deg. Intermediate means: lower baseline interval 1.22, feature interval 0.882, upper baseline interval 1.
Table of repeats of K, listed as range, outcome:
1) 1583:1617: 1.08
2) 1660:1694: 0.968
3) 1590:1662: 1.07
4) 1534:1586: 0.89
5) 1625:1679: 1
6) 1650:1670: 0.938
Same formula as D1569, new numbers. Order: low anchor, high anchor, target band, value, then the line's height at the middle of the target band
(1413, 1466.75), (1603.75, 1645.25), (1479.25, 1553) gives 9.9 deg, 1.15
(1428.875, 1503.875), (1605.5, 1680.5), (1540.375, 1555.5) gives 3.1 deg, 1.13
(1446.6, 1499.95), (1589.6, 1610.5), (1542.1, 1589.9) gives 8.4 deg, 1.13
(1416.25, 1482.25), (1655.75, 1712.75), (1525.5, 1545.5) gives 6.1 deg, 1.14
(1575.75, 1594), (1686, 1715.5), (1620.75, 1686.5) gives 2.6 deg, 1.05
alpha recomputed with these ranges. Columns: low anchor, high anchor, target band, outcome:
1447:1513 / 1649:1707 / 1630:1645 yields -0.9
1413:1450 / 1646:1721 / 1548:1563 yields 1.8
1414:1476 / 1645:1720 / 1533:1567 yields 7.1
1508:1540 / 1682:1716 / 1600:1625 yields -3.0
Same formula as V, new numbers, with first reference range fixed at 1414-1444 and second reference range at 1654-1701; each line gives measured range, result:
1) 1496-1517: 0.7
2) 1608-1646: -3.2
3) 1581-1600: 0.4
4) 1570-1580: 1.6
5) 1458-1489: -2.6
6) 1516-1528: 1.7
